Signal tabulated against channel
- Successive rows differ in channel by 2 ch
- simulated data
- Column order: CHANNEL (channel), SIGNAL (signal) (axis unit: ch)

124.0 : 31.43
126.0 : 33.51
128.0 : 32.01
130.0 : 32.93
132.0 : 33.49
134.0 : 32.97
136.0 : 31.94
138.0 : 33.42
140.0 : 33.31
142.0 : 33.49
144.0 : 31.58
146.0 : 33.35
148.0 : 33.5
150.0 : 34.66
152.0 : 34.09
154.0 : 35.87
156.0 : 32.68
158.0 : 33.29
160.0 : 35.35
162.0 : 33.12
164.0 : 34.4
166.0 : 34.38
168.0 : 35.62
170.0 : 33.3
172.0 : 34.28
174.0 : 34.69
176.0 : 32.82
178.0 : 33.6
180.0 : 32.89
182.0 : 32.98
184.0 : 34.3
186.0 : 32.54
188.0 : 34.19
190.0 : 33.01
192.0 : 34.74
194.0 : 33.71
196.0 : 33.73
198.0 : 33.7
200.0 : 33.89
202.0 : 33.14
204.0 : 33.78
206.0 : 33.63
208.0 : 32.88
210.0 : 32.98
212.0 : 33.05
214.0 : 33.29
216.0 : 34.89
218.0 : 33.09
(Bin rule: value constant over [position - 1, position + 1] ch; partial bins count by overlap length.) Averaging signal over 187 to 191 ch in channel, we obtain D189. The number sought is 33.6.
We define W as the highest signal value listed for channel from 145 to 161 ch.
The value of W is 35.87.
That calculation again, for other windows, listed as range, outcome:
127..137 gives 33.49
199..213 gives 33.89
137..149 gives 33.5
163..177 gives 35.62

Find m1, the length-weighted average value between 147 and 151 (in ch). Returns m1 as 34.1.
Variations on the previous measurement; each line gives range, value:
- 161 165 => 33.8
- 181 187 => 33.3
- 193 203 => 33.6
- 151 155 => 35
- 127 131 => 32.5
